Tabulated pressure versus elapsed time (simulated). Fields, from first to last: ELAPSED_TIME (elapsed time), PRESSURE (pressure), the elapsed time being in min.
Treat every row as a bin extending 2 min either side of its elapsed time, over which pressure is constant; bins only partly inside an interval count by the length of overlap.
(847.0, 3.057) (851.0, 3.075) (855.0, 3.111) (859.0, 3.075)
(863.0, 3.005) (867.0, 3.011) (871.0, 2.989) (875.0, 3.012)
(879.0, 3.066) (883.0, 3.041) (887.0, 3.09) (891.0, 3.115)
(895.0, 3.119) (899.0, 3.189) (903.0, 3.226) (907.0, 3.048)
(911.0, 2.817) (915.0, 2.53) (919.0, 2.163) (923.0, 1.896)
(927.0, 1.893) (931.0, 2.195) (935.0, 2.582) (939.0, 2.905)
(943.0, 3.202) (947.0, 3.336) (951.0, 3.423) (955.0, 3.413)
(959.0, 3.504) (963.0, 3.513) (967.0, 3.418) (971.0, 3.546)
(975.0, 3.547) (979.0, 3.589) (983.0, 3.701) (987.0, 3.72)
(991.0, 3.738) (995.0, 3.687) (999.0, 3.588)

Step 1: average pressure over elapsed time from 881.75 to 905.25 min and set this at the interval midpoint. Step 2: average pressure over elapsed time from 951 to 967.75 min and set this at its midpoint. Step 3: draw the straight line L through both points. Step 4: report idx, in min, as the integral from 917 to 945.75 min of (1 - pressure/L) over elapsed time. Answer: 7.8 min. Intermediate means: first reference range 3.13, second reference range 3.46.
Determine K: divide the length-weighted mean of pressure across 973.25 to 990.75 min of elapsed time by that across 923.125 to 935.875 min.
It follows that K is 1.7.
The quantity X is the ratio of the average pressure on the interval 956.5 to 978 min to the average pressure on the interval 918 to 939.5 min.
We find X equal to 1.57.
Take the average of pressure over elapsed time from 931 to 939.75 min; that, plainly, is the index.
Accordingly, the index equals 2.6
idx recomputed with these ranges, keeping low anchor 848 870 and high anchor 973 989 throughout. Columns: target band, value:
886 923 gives 4.6 min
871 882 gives 0.4 min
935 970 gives 2.0 min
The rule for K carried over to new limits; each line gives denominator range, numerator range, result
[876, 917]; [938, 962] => 1.10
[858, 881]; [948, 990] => 1.17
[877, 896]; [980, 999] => 1.20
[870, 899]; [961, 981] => 1.15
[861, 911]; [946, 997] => 1.16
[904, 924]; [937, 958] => 1.28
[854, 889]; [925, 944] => 0.83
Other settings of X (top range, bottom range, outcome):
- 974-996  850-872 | 1.20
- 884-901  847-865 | 1.02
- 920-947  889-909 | 0.80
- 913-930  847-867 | 0.69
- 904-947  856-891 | 0.85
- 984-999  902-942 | 1.46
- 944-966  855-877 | 1.13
